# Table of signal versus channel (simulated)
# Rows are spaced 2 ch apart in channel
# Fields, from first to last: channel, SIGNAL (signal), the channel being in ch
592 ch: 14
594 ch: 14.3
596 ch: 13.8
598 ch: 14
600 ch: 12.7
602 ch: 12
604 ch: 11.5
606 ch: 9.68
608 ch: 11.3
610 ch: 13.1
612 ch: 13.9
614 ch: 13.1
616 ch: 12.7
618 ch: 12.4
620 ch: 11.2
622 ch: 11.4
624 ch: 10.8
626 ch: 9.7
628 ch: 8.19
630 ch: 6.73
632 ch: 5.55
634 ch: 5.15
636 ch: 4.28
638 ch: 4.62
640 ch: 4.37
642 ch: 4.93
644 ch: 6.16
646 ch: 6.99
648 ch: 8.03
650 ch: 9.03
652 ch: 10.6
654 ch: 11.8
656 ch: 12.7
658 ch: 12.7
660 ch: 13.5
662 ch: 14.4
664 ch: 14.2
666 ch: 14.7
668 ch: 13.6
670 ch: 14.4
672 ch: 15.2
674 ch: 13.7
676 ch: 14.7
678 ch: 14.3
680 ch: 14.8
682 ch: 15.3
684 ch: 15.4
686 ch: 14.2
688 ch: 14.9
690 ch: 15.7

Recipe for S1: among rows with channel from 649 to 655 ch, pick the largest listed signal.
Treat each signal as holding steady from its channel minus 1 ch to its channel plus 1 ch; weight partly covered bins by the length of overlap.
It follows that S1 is 11.8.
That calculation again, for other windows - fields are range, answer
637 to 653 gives 10.6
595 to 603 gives 14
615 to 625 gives 12.7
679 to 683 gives 15.3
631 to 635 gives 5.55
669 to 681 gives 15.2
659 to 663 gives 14.4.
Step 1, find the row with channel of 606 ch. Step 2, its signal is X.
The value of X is 9.68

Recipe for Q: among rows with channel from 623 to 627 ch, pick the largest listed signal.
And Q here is 10.8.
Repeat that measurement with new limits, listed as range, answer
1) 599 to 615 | 13.9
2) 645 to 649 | 8.03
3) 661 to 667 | 14.7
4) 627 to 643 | 8.19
